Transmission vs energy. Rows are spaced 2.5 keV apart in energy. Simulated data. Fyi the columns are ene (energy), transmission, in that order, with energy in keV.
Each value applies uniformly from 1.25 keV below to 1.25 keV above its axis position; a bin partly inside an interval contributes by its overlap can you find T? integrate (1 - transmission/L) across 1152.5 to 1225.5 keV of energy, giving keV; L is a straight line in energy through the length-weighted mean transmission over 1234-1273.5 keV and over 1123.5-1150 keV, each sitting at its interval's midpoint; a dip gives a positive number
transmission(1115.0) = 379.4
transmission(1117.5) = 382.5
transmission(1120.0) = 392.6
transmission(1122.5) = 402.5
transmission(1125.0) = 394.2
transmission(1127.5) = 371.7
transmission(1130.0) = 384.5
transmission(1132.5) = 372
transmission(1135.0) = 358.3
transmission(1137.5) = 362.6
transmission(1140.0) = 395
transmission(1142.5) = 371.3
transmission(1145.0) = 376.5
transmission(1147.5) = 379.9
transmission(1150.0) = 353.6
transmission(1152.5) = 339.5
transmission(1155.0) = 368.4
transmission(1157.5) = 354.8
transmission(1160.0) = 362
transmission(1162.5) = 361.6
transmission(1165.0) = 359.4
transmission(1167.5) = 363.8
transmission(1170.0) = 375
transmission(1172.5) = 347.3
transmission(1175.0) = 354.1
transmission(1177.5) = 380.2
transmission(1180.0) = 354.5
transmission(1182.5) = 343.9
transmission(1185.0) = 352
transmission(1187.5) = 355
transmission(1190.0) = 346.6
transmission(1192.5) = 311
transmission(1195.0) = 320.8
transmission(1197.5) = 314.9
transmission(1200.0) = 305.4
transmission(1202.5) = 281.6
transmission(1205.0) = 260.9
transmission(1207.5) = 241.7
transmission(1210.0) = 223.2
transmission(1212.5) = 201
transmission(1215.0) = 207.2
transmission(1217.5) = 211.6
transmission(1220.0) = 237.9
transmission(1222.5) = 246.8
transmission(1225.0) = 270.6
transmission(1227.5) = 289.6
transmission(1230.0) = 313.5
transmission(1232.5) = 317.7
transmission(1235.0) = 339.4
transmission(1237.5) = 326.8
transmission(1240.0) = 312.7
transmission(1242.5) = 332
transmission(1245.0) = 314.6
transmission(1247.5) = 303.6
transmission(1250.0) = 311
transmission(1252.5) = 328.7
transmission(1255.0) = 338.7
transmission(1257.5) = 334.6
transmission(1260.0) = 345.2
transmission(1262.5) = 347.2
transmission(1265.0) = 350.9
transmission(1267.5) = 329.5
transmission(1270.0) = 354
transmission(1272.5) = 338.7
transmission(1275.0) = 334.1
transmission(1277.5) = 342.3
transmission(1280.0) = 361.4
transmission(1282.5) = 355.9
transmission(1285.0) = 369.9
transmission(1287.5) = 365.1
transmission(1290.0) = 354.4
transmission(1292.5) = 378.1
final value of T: 9.3 keV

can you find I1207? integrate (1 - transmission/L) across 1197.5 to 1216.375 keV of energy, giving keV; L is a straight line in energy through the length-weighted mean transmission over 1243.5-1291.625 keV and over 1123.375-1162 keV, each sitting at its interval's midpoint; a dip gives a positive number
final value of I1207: 5.6 keV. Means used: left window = 370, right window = 341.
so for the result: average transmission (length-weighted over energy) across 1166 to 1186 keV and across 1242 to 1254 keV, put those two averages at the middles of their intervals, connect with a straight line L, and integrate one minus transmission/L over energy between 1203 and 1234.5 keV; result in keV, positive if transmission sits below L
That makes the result 7.5 keV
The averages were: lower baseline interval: 359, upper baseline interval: 318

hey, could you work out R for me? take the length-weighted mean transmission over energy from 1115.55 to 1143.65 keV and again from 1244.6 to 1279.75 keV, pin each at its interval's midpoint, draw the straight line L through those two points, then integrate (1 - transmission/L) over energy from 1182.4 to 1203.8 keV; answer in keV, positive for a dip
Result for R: 2.1 keV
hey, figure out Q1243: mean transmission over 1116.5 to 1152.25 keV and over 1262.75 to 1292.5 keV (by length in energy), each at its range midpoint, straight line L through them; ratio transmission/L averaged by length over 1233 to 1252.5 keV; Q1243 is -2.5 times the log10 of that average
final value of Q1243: 0.12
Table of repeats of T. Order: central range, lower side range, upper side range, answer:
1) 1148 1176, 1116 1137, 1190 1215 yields -2.4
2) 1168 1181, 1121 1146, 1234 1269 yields 0.0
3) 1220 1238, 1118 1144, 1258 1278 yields 3.0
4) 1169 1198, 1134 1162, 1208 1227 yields -4.9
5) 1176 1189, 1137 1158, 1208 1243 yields -1.3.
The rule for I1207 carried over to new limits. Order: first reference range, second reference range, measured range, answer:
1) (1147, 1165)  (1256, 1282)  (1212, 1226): 4.82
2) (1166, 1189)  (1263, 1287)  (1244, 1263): 1.28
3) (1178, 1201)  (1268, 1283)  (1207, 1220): 4.65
